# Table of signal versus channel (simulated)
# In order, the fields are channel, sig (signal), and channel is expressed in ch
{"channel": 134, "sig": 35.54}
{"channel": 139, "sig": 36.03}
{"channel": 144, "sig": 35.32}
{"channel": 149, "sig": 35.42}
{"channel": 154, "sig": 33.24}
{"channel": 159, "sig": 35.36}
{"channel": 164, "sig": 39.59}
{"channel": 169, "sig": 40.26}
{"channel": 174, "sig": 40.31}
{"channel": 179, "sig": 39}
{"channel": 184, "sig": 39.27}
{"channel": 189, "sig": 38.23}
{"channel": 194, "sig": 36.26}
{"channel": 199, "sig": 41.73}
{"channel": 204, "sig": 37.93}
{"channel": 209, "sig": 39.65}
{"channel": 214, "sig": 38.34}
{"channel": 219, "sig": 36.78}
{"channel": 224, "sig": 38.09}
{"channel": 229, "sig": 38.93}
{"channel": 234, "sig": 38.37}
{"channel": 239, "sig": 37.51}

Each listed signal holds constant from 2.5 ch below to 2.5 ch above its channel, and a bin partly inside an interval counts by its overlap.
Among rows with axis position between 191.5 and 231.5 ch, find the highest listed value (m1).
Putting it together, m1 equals 41.73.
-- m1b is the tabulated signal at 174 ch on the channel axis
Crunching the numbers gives 40.31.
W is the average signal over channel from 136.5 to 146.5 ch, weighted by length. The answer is 35.7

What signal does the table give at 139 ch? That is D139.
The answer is 36.03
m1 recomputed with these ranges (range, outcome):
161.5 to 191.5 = 40.31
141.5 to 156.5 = 35.42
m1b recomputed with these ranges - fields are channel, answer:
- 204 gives 37.93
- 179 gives 39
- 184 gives 39.27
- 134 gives 35.54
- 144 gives 35.32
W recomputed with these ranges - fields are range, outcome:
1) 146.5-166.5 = 35.9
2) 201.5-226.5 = 38.2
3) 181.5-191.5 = 38.8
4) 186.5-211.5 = 38.8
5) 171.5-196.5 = 38.6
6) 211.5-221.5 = 37.6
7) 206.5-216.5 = 39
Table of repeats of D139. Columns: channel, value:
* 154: 33.24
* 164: 39.59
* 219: 36.78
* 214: 38.34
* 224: 38.09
